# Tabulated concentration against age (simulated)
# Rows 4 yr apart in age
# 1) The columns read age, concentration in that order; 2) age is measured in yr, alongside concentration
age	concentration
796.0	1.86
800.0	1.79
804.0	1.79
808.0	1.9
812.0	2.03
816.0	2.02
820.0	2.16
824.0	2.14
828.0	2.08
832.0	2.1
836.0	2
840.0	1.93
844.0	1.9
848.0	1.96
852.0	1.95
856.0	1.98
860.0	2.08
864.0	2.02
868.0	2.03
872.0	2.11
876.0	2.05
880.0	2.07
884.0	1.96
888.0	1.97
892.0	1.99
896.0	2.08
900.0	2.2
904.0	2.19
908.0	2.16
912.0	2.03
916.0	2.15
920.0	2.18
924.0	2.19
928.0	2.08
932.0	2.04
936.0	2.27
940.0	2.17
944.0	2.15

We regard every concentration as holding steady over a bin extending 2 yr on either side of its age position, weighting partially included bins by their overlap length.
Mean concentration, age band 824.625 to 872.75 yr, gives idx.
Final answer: 2.01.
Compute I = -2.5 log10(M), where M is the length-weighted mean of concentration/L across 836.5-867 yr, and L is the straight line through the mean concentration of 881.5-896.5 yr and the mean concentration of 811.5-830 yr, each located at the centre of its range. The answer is 0.04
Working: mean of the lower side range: 2.09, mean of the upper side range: 1.99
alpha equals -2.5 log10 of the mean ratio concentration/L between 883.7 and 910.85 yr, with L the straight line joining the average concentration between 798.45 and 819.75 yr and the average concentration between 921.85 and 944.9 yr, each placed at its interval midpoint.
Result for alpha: 0.00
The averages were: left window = 1.93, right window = 2.15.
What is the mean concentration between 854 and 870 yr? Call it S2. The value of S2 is 2.03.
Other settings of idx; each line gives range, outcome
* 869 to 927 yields 2.09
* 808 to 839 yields 2.06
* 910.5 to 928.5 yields 2.13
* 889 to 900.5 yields 2.07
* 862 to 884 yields 2.05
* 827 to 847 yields 2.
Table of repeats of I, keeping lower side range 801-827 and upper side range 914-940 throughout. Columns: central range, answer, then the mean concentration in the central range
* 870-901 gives 0.03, 2.05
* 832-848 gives 0.04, 1.96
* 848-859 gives 0.04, 1.97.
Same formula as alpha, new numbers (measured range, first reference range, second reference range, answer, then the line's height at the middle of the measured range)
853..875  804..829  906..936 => 0.02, 2.08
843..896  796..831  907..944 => 0.03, 2.06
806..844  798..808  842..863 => -0.08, 1.88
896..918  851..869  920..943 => -0.02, 2.11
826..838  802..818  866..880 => -0.04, 1.98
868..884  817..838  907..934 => 0.03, 2.11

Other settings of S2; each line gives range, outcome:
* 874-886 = 2.03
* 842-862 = 1.97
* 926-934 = 2.06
